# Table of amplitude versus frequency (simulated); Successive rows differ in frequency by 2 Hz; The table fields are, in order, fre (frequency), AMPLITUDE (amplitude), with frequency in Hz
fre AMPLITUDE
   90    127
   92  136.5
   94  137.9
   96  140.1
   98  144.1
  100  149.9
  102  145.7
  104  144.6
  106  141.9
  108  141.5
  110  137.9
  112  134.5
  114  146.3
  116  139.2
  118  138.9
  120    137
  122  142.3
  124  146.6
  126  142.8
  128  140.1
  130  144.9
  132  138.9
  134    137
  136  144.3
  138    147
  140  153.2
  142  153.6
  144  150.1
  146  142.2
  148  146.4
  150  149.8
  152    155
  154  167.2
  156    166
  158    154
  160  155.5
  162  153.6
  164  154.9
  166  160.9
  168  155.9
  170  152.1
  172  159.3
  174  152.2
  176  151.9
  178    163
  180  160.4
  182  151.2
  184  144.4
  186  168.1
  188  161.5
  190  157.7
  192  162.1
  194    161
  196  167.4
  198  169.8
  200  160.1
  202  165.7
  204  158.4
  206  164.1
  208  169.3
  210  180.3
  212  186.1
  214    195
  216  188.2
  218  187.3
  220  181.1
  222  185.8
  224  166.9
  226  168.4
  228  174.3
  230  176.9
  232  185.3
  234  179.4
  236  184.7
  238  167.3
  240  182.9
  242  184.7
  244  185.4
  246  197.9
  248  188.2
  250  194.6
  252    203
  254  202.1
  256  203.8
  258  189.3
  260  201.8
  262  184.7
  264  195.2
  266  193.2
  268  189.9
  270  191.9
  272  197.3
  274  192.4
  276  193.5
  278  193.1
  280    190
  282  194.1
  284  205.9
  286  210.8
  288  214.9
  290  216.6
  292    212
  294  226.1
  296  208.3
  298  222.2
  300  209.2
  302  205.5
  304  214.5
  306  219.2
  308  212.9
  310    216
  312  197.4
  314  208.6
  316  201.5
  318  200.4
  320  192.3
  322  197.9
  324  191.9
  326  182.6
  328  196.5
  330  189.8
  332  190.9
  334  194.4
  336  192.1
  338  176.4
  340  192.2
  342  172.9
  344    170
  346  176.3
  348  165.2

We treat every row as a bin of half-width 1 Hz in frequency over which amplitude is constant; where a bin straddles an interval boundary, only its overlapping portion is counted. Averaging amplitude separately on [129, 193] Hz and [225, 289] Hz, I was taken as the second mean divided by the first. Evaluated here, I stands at 1.24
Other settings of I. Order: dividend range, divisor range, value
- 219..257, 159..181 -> 1.18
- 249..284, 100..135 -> 1.38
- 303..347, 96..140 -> 1.37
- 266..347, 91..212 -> 1.31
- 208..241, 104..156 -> 1.24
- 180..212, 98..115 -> 1.14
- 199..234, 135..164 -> 1.15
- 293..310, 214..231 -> 1.20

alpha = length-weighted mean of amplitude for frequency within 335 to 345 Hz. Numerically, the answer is 181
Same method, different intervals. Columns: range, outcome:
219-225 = 178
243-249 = 190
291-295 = 219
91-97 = 138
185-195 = 162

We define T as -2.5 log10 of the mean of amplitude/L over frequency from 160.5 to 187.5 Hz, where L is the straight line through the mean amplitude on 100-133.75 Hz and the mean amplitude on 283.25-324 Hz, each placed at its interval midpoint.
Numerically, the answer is 0.042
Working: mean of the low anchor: 142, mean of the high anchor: 209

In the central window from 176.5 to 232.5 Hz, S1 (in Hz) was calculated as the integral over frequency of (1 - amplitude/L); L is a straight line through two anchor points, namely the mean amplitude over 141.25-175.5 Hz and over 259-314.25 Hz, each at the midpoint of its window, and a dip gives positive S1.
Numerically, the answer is 0.9 Hz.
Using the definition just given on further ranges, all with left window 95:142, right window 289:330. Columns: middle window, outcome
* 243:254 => -0.5 Hz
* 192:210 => 0.5 Hz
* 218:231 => 0.1 Hz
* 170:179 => 0.3 Hz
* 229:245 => 0.1 Hz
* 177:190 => 0.5 Hz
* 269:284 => 0.1 Hz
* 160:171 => 0.2 Hz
